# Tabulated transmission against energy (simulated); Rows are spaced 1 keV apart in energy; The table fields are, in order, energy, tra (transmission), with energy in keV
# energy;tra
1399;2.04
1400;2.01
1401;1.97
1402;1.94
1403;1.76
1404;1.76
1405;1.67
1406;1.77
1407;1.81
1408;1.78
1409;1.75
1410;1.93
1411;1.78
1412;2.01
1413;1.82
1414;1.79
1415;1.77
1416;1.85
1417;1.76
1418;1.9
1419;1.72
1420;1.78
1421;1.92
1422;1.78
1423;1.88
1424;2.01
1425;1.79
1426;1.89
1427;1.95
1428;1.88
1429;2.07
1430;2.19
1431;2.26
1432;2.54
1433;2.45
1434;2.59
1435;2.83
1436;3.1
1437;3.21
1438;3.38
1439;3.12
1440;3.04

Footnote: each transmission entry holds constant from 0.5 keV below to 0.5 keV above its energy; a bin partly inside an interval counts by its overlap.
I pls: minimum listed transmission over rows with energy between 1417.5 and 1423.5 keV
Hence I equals 1.72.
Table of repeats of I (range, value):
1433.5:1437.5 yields 2.59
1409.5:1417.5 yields 1.76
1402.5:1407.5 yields 1.67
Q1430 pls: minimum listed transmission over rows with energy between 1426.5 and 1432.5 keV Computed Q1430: 1.88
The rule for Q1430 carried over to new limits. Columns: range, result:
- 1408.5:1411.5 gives 1.75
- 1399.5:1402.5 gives 1.94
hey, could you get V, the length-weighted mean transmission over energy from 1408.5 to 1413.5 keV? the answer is 1.86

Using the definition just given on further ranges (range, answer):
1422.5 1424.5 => 1.94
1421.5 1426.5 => 1.87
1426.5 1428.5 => 1.92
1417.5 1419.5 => 1.81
